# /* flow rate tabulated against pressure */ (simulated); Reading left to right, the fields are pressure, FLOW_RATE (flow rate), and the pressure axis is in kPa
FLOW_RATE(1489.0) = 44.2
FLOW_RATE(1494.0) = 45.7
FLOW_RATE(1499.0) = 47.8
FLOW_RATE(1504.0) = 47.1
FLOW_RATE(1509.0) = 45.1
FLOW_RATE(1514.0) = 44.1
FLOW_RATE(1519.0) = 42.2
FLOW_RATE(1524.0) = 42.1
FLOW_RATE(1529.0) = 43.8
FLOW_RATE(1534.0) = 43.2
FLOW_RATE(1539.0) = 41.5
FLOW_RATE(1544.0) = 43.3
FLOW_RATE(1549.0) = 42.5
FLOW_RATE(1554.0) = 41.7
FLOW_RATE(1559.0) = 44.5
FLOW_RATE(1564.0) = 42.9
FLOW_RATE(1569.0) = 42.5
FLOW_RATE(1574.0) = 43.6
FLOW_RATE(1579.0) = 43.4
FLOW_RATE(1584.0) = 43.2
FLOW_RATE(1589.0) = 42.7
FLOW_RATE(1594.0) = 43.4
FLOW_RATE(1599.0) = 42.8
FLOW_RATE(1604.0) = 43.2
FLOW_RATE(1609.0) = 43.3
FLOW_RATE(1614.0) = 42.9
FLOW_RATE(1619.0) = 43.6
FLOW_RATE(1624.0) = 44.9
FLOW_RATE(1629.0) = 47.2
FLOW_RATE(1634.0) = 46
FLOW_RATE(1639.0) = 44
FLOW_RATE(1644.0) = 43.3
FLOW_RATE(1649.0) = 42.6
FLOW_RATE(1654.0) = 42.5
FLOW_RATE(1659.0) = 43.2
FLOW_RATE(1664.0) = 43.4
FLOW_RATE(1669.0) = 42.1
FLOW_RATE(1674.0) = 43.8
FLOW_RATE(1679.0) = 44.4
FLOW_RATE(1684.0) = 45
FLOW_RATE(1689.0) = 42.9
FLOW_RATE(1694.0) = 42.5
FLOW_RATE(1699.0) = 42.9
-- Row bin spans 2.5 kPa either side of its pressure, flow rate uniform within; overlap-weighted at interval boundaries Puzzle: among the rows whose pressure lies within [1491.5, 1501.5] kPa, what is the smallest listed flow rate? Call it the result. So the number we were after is 45.7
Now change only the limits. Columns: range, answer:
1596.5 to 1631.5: 42.8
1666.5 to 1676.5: 42.1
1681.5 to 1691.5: 42.9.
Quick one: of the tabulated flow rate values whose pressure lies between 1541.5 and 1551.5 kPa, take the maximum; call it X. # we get 43.3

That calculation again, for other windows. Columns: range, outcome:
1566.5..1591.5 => 43.6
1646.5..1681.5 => 44.4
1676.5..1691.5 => 45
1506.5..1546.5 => 45.1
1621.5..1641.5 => 47.2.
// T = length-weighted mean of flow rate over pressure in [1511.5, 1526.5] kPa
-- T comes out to 42.8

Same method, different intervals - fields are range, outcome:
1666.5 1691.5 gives 43.6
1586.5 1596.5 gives 43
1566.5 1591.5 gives 43.1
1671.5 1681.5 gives 44.1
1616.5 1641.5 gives 45.1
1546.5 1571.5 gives 42.8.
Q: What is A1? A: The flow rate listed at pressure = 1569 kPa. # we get 42.5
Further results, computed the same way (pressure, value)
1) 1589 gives 42.7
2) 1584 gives 43.2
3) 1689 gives 42.9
